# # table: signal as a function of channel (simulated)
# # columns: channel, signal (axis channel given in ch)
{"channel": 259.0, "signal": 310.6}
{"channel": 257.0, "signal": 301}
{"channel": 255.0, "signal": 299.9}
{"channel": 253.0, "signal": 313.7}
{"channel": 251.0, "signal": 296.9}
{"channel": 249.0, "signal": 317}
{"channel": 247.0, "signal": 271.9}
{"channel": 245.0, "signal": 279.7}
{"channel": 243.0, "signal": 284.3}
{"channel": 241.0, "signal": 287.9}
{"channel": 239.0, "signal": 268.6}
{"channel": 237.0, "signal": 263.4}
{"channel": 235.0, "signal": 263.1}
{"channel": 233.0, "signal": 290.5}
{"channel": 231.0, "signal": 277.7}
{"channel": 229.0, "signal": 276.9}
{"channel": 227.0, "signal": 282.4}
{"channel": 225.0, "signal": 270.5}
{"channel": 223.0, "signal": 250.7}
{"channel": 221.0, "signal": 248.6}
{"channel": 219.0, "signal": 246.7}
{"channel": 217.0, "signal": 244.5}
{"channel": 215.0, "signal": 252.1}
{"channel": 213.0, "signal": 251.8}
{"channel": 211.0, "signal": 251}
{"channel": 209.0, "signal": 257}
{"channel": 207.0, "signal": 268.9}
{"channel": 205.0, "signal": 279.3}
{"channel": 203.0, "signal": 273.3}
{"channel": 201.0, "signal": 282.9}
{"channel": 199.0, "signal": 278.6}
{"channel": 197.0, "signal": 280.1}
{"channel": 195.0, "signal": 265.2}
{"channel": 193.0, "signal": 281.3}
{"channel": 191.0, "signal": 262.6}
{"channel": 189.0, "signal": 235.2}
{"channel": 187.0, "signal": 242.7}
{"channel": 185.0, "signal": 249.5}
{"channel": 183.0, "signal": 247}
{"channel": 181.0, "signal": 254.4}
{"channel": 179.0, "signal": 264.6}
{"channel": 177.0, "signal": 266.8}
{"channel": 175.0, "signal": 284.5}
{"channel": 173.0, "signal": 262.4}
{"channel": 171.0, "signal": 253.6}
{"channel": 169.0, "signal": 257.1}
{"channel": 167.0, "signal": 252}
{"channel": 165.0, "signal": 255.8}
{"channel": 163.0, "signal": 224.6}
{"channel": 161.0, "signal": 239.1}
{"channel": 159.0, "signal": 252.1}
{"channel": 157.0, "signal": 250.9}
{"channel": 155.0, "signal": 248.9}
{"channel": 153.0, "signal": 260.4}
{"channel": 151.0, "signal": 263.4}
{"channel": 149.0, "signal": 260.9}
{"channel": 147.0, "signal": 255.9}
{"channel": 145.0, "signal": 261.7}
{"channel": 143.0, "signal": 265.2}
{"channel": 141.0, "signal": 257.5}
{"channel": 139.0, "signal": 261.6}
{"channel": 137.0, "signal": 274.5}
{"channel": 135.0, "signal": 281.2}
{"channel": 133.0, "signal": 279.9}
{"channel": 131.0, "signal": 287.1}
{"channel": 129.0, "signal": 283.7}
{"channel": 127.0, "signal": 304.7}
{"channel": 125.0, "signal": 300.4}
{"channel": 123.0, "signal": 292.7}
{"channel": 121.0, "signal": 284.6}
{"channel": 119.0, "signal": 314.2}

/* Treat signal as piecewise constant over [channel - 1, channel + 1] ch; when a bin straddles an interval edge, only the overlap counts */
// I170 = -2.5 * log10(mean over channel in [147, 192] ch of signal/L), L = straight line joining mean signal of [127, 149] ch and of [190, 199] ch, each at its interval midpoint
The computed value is 0.08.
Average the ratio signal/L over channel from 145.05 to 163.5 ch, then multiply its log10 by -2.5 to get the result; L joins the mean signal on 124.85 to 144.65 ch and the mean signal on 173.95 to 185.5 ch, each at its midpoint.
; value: 0.08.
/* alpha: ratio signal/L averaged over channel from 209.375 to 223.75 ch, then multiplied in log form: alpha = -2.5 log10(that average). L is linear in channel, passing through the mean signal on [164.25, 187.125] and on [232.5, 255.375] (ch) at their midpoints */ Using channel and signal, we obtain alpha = 0.104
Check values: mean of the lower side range 258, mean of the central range 250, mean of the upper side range 286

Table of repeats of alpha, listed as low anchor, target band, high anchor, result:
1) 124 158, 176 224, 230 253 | 0.073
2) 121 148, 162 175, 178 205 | 0.065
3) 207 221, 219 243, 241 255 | 0.009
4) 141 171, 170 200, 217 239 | -0.014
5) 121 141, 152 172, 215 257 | 0.132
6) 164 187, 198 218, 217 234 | -0.001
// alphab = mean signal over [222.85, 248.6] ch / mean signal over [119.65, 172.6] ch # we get 1.0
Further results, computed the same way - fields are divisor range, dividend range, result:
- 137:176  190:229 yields 1.03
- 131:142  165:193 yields 0.94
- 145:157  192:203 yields 1.08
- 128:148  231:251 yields 1.04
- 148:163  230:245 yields 1.10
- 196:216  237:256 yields 1.08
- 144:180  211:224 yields 0.97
